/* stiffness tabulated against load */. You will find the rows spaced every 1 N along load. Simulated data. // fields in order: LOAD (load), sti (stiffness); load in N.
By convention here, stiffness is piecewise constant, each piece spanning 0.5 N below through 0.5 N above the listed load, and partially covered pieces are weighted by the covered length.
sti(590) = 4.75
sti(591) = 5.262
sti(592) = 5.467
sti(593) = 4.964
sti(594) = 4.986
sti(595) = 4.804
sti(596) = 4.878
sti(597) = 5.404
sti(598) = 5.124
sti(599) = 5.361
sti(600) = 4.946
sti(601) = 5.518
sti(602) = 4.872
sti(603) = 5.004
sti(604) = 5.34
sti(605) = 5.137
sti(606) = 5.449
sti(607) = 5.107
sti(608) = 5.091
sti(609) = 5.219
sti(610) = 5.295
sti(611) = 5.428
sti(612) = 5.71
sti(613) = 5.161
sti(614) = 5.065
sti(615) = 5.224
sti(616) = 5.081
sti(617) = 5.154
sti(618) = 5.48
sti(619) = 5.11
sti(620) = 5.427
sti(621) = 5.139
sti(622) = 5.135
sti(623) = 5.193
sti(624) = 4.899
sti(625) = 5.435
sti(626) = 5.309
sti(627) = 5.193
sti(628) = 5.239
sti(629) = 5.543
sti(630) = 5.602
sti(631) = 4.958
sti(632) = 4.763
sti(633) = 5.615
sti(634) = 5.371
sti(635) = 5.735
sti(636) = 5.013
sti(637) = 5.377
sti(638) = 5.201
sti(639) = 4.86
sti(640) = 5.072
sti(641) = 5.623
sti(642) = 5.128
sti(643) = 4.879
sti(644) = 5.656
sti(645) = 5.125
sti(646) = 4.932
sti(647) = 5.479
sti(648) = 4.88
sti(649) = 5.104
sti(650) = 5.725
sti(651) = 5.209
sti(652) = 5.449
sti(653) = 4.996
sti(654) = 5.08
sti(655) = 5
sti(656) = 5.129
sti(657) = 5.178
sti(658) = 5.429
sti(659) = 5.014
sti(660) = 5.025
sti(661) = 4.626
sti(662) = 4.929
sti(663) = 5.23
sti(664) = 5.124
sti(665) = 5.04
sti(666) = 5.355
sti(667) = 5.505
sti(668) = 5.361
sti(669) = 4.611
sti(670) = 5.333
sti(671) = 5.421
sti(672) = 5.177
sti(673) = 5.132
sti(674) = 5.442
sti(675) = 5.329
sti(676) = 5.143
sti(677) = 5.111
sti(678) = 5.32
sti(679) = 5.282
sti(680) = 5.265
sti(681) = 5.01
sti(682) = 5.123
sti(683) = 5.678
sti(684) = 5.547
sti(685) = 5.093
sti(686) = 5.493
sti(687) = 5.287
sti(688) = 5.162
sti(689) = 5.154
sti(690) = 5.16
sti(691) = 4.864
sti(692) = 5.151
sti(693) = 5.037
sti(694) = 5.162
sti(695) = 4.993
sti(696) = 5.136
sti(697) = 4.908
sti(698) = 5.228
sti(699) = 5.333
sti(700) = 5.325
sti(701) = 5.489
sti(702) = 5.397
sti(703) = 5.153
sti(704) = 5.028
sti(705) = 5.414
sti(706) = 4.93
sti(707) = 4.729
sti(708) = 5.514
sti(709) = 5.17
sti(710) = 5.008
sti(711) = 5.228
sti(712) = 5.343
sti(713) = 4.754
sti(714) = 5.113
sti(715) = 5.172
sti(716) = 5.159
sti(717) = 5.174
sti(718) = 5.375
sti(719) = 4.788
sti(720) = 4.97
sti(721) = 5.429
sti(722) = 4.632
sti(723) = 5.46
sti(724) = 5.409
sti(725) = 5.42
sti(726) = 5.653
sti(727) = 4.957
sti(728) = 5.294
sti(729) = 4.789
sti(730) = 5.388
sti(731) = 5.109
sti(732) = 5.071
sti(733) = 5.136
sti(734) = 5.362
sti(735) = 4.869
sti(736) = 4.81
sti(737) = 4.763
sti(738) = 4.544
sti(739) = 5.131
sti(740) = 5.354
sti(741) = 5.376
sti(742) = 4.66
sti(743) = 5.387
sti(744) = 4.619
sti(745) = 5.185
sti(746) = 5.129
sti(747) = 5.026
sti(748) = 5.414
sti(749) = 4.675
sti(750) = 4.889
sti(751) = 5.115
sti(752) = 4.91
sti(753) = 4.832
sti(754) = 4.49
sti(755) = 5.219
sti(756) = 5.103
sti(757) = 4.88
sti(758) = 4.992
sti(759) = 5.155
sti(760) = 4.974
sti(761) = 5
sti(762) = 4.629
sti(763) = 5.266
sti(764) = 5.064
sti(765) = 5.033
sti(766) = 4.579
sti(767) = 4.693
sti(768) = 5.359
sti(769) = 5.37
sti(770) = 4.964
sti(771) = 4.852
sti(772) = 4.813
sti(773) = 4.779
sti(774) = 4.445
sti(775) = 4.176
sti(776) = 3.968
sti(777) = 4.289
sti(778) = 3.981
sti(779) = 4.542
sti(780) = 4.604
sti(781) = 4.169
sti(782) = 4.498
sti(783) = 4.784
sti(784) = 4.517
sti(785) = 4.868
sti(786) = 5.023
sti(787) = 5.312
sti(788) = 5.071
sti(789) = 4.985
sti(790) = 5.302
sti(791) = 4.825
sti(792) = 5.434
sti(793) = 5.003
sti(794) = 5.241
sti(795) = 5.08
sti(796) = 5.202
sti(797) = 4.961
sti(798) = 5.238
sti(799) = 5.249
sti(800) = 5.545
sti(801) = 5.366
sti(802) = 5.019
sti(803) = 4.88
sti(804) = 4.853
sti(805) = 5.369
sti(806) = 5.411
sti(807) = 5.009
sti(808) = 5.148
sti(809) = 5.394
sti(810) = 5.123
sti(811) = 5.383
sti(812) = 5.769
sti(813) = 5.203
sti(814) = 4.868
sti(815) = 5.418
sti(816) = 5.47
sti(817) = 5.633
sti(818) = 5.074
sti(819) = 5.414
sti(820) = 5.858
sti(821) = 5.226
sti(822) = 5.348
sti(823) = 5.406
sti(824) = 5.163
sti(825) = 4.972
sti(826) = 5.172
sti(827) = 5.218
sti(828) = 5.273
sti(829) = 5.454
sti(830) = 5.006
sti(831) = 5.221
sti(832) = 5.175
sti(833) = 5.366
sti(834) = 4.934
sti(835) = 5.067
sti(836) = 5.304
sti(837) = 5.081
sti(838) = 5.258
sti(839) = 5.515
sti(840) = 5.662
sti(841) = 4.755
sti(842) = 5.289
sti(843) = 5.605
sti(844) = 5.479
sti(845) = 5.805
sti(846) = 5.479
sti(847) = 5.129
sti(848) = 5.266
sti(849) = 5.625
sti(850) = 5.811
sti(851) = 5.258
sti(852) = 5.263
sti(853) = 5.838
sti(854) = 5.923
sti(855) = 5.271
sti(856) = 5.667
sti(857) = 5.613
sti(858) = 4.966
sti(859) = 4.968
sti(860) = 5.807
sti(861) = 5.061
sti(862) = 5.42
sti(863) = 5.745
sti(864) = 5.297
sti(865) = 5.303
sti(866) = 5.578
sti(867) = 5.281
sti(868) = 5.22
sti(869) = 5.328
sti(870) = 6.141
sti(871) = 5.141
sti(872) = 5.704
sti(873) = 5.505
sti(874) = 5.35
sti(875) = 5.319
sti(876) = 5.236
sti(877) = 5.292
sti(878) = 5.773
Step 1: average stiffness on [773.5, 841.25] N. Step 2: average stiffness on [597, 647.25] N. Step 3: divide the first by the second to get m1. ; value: 0.97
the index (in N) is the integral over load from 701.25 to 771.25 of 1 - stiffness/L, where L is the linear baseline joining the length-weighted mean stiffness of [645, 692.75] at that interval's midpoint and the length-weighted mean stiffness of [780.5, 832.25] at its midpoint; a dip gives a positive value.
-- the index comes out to 1.45 N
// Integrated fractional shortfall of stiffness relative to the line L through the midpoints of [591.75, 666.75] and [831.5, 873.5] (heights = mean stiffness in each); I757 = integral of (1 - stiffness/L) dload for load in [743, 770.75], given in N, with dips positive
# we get 1.7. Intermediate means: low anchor 5.2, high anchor 5.4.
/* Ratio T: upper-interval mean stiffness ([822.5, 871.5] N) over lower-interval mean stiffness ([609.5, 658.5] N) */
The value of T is 1.0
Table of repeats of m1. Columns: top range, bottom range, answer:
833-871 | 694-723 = 1.05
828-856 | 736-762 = 1.08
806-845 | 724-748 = 1.04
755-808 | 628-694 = 0.94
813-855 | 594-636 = 1.02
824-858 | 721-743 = 1.04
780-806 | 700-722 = 0.98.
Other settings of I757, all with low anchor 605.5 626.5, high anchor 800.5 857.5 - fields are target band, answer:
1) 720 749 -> 1.0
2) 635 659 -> 0.2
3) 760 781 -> 2.3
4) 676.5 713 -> 0.5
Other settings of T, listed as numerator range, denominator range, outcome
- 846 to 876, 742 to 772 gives 1.09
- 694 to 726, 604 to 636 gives 0.98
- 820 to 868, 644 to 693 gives 1.03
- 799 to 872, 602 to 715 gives 1.03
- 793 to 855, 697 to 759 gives 1.04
